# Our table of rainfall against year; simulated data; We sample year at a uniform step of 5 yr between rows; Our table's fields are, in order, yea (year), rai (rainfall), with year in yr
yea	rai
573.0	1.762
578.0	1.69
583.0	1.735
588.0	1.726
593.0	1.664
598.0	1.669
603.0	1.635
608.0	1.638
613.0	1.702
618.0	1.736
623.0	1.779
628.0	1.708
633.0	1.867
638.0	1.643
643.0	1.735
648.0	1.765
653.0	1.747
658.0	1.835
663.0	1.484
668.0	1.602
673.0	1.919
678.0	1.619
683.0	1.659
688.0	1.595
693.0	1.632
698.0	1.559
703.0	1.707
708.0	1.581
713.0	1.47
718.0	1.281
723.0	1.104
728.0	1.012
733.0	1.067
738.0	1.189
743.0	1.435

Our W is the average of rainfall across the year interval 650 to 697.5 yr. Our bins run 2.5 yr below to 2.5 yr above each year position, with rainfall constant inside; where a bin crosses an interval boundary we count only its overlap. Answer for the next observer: 1.67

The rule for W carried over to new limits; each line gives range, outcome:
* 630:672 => 1.72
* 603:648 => 1.72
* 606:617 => 1.68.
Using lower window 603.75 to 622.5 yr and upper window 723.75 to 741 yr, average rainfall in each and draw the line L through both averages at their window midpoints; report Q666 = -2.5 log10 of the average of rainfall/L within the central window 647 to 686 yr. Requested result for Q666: -0.19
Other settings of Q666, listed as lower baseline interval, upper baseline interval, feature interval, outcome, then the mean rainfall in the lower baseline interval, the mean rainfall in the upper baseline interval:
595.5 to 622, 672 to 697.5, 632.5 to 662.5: -0.04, 1.68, 1.66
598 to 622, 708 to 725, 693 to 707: -0.17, 1.68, 1.33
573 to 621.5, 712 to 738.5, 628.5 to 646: -0.14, 1.69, 1.17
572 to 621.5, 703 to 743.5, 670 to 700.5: -0.18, 1.7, 1.29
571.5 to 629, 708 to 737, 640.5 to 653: -0.15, 1.7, 1.22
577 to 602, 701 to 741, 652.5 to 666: -0.13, 1.69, 1.3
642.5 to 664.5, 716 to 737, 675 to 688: -0.11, 1.72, 1.12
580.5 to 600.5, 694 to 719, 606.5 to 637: -0.05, 1.7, 1.54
